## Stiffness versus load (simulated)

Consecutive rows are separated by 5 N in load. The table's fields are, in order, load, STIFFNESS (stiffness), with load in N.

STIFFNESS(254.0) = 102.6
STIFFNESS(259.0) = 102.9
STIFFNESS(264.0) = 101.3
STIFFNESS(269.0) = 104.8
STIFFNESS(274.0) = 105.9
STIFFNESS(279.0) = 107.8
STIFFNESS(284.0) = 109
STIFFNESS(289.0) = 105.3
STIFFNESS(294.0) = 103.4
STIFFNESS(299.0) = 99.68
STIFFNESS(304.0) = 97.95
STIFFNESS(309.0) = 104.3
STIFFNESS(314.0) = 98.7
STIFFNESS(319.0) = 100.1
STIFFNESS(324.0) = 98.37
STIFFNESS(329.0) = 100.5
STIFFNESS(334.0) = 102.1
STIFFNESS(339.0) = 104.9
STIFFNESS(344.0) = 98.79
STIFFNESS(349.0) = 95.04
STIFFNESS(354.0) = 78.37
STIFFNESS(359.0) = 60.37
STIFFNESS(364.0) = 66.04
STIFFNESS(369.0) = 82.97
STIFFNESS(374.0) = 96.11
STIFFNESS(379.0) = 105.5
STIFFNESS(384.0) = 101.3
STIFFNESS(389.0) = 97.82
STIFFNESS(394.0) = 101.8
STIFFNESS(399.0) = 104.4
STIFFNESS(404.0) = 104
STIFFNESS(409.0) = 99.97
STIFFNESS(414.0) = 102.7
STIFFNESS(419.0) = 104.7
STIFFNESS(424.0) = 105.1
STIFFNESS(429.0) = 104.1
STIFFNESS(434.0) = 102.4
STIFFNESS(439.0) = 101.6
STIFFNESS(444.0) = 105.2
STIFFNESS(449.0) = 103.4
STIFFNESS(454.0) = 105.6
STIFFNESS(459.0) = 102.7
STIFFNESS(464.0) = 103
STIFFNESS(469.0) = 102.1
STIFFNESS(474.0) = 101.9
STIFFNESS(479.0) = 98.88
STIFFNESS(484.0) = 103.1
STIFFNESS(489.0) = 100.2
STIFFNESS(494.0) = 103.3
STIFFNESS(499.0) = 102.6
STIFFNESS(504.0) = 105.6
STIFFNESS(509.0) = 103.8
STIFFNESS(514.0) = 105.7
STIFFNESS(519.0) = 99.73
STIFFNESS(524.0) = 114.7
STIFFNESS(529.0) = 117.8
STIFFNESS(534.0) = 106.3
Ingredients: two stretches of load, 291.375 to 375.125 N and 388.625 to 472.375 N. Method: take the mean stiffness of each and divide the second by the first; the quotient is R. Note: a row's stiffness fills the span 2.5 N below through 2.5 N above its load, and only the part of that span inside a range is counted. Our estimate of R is 1.1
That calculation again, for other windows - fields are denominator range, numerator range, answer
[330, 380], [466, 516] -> 1.16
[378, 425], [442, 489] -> 1.00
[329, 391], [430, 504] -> 1.13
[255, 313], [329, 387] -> 0.87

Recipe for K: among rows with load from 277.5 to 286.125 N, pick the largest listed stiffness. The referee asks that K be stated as 109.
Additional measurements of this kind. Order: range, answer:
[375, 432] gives 105.5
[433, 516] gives 105.7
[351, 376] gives 96.11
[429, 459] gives 105.6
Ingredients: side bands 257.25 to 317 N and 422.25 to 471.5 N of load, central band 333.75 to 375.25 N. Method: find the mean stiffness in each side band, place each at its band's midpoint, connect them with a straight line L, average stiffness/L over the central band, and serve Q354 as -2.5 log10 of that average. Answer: 0.20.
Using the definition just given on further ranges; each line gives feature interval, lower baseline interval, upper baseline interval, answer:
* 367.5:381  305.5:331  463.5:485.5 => 0.06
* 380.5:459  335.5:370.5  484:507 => -0.11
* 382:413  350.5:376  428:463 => -0.16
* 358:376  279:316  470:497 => 0.31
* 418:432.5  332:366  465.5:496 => -0.10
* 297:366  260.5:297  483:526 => 0.13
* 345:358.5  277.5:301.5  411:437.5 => 0.23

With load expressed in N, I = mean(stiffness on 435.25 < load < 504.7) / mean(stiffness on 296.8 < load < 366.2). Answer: 1.10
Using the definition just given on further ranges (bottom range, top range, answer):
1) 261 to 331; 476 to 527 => 1.01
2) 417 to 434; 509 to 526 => 1.02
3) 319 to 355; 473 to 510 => 1.05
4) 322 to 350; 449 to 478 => 1.03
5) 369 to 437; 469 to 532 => 1.03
